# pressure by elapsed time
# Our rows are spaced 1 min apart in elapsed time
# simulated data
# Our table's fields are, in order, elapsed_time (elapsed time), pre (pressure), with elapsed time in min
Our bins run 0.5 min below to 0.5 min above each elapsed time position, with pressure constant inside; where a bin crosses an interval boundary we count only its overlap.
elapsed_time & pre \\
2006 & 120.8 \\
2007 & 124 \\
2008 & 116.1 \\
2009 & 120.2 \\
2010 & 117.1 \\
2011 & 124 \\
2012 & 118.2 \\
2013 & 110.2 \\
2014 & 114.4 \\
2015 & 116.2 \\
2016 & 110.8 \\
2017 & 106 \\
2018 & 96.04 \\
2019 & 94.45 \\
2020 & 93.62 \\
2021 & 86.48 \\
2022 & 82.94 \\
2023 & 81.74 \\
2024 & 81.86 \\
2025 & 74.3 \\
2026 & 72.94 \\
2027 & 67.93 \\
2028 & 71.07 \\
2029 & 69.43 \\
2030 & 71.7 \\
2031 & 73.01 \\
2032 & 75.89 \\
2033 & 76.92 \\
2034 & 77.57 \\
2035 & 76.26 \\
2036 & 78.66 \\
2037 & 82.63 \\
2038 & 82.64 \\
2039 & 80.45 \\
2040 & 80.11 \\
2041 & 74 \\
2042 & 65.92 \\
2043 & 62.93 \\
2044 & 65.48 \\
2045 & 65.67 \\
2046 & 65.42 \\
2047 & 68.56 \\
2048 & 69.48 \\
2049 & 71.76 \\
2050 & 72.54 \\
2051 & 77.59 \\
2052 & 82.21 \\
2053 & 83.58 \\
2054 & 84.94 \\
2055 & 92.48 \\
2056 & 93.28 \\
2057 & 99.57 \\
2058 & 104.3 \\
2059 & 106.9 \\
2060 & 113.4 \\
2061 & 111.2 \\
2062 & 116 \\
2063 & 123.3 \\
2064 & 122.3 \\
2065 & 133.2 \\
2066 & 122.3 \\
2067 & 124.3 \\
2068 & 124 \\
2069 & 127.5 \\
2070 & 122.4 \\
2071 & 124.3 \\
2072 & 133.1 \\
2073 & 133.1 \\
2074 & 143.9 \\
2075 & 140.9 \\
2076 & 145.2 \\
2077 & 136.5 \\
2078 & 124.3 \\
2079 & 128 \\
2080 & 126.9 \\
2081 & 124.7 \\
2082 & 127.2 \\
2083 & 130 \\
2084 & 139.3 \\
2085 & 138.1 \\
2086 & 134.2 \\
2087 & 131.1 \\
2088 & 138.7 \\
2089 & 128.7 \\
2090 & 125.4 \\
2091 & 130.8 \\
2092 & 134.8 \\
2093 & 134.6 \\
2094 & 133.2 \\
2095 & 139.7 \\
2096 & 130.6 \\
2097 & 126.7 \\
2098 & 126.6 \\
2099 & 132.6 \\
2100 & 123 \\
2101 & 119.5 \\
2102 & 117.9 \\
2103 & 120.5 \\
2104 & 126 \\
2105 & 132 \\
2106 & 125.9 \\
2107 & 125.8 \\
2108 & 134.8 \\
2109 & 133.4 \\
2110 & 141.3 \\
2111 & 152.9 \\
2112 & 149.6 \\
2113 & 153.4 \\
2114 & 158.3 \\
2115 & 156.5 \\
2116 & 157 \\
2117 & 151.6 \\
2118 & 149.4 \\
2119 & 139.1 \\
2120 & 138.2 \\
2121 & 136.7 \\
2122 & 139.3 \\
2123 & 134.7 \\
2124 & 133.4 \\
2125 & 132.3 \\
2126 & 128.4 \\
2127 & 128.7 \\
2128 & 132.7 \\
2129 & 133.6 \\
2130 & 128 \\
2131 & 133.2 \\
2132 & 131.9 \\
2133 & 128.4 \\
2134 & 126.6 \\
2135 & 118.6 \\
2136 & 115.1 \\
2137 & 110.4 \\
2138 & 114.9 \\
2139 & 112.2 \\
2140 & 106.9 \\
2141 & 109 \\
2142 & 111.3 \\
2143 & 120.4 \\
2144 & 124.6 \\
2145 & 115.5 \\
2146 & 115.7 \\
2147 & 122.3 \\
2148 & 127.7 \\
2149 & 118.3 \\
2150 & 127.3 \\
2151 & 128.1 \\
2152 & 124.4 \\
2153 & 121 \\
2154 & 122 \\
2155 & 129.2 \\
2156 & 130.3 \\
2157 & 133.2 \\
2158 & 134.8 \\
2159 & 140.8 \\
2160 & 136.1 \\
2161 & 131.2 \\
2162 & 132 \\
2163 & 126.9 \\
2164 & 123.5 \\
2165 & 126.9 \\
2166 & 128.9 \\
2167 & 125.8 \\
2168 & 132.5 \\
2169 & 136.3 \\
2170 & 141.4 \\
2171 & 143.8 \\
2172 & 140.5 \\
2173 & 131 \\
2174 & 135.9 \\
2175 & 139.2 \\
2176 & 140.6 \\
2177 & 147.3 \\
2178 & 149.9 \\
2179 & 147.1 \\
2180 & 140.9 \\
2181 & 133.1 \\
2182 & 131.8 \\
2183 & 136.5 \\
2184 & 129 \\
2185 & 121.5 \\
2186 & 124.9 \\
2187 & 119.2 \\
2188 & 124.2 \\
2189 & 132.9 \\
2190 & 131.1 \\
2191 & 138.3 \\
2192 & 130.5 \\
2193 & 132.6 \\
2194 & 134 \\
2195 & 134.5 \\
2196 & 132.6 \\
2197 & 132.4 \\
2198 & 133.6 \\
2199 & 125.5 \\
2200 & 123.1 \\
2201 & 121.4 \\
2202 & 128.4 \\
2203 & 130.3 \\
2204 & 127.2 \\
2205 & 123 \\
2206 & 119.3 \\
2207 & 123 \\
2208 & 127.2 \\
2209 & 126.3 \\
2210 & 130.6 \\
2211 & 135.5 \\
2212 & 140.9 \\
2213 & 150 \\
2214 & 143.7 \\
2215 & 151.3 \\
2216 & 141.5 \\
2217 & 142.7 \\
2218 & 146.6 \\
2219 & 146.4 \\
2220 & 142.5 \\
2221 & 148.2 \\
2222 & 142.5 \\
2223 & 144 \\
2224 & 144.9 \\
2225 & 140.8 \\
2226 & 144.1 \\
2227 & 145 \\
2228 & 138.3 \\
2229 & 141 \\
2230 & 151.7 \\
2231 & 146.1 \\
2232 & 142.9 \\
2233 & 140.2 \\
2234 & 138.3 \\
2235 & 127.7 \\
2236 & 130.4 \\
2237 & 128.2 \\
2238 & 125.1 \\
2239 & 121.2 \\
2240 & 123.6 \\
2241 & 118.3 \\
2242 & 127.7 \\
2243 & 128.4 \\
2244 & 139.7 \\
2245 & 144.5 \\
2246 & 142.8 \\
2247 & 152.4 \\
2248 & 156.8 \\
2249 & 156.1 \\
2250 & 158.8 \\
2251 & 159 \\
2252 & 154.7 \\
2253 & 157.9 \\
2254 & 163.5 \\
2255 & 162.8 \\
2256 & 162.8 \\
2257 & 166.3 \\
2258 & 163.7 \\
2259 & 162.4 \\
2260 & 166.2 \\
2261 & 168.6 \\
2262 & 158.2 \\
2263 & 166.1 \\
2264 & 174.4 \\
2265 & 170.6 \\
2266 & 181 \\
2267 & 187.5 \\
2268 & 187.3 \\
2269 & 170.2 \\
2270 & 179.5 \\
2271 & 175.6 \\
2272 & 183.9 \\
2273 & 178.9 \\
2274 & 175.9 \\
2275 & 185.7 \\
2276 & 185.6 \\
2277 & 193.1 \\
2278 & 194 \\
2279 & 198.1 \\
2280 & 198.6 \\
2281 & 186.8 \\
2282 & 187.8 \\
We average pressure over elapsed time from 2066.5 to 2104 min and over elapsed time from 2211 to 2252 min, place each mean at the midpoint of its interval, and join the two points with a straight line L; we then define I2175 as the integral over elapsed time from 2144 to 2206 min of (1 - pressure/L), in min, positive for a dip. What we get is 2.9 min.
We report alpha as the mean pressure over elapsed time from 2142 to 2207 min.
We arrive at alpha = 130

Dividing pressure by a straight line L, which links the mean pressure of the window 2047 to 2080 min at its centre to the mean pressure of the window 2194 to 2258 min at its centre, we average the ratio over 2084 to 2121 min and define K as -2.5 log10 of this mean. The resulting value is -0.15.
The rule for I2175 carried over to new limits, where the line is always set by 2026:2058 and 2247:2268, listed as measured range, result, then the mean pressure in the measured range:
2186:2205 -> 1.40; 129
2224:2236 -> 0.98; 141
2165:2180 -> -0.93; 138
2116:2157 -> -4.23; 127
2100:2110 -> -2.38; 127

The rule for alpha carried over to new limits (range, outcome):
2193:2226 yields 136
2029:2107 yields 109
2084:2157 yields 130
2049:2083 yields 115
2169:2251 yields 137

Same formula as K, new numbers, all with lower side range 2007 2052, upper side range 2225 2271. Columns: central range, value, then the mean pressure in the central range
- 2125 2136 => -0.110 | 129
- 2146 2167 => -0.033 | 128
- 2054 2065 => -0.147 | 108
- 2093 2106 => -0.194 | 128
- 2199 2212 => 0.100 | 127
